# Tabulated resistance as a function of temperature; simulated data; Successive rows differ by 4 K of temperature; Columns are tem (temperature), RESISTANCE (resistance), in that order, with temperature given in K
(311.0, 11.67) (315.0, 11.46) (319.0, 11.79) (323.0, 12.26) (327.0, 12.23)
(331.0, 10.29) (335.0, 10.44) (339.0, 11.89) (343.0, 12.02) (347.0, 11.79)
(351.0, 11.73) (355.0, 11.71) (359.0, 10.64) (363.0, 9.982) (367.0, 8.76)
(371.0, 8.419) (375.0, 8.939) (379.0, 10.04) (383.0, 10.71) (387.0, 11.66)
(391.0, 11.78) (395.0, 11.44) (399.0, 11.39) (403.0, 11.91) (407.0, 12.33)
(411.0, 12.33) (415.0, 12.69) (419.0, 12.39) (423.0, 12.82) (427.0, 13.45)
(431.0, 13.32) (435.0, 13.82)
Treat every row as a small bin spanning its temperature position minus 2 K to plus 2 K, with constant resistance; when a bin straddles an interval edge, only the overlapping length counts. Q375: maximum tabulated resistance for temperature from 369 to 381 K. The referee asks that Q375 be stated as 10.04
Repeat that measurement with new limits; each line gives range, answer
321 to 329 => 12.26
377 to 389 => 11.66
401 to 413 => 12.33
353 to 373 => 11.71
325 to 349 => 12.23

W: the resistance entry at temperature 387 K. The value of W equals 11.66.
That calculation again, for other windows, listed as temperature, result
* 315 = 11.46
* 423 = 12.82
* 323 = 12.26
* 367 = 8.76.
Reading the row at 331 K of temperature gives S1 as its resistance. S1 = 10.29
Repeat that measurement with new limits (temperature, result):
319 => 11.79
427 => 13.45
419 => 12.39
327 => 12.23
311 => 11.67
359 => 10.64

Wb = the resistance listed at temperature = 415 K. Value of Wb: 12.69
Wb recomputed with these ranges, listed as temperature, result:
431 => 13.32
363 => 9.982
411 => 12.33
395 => 11.44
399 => 11.39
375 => 8.939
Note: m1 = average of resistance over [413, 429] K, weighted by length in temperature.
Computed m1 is 12.8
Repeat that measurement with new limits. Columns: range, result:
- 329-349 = 11.3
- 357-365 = 10.3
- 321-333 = 11.6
